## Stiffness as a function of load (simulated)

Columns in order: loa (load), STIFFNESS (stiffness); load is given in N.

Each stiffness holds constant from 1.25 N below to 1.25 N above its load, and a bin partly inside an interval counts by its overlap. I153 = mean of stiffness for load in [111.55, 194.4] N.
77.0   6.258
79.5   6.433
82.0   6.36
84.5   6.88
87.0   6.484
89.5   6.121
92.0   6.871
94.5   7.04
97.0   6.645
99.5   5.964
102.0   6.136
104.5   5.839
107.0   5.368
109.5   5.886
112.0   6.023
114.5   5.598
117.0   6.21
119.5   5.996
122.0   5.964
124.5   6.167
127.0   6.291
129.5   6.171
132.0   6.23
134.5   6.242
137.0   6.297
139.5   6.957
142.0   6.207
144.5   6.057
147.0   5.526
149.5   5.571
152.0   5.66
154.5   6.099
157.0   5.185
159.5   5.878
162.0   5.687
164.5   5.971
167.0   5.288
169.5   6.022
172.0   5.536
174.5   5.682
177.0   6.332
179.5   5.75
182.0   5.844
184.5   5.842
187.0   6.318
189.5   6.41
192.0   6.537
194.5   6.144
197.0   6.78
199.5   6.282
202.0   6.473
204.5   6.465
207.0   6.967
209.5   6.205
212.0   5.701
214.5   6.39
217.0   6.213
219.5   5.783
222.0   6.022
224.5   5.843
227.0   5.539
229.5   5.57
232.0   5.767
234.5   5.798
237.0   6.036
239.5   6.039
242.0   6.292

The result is 5.99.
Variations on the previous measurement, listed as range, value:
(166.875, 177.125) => 5.76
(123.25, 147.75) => 6.23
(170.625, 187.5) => 5.88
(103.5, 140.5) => 6.08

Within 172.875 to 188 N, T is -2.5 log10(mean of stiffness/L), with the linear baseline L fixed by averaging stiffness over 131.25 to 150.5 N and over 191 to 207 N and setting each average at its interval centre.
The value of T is 0.08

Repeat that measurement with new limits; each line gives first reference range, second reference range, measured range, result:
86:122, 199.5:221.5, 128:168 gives 0.04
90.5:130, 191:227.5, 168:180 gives 0.06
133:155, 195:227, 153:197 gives 0.04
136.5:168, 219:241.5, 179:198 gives -0.06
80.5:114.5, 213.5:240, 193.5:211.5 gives -0.08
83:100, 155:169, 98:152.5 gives 0.02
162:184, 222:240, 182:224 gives -0.08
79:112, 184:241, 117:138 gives 0.01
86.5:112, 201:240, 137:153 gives 0.02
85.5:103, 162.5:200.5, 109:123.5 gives 0.07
